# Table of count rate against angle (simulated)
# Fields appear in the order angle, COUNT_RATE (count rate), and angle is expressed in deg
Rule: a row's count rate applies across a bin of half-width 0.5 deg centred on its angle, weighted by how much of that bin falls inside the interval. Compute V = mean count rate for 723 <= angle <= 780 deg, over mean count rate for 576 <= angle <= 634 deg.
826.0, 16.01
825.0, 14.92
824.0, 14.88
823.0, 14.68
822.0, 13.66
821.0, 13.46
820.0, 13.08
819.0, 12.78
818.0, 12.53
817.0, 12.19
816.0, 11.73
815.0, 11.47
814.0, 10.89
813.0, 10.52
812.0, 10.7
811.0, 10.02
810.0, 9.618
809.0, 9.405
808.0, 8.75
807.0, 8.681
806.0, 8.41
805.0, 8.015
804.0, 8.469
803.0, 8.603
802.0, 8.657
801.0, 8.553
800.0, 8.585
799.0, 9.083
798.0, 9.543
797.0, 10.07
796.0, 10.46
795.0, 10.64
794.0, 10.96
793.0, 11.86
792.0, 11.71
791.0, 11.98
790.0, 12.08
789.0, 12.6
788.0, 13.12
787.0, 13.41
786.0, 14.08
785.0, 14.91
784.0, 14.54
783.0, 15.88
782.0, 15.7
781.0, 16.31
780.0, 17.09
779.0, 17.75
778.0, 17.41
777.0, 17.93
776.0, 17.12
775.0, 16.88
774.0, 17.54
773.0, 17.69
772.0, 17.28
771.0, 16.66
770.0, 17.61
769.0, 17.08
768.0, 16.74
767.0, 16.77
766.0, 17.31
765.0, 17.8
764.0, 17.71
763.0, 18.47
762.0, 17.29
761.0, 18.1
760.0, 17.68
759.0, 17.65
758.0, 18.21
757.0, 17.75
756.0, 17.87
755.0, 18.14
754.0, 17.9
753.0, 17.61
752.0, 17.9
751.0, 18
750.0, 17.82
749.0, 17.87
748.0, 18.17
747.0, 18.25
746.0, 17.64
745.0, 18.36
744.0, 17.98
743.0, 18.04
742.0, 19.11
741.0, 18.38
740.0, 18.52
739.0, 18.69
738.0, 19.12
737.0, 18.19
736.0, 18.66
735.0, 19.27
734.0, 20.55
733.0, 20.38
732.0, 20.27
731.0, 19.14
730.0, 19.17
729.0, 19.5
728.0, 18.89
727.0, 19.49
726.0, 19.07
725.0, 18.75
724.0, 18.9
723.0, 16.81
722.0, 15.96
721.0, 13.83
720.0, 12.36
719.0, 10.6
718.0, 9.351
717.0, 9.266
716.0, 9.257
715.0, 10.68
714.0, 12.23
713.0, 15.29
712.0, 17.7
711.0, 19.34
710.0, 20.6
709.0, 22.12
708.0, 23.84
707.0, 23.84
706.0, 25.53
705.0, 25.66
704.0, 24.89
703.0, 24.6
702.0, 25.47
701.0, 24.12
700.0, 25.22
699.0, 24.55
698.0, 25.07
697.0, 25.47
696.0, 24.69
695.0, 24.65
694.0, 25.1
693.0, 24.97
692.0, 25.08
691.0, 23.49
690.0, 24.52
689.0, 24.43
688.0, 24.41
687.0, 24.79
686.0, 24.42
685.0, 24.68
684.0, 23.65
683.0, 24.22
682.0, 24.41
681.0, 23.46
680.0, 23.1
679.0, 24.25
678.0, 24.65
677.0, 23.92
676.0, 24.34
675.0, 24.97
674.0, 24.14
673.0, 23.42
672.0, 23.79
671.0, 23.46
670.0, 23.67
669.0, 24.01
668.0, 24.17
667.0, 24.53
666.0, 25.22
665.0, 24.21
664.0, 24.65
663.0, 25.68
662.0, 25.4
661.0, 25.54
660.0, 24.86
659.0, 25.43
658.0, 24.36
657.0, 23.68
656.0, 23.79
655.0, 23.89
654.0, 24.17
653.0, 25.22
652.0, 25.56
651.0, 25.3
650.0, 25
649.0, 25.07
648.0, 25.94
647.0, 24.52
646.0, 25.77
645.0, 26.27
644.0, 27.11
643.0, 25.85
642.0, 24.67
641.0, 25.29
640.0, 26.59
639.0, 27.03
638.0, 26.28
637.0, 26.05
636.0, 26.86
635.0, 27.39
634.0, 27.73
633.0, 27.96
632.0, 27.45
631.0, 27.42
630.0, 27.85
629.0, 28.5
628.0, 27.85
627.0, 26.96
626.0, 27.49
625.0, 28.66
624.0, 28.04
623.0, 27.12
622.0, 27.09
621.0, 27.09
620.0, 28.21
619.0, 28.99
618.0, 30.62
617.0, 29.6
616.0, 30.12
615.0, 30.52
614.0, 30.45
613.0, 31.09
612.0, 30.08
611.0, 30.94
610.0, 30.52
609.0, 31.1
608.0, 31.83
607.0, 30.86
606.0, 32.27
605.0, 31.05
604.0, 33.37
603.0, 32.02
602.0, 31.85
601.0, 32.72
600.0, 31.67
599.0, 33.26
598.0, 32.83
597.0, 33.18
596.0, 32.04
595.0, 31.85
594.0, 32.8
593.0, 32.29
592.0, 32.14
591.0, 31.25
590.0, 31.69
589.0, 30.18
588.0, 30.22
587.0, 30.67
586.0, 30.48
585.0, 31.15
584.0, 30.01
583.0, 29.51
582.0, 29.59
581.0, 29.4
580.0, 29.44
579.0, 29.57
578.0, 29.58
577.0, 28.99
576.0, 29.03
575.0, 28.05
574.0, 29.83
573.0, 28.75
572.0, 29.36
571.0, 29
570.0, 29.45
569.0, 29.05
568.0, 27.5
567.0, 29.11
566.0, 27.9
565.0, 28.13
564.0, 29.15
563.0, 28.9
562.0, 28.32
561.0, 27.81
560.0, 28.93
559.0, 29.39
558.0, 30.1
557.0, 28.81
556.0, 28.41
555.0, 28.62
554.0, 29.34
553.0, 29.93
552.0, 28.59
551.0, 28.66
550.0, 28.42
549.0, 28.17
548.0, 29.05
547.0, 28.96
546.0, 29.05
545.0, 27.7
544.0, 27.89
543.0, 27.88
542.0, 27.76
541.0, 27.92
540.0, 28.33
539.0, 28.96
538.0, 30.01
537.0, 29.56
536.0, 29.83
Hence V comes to 0.60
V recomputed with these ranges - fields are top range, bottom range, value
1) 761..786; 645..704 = 0.69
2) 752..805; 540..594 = 0.51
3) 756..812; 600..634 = 0.47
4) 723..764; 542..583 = 0.64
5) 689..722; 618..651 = 0.76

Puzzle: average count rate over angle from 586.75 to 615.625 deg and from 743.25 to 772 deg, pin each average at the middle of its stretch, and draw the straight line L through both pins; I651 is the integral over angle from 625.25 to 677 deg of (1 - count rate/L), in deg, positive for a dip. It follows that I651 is 3.12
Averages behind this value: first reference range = 31.6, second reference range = 17.7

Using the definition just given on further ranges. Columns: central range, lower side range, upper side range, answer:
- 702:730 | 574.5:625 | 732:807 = 3.48 deg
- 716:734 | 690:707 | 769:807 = 4.04 deg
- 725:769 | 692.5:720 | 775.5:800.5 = -3.87 deg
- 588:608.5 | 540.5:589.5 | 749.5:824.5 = -4.02 deg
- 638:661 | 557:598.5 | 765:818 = -1.01 deg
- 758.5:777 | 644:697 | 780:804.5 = -3.89 deg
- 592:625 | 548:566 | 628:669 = -4.60 deg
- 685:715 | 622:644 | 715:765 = -2.91 deg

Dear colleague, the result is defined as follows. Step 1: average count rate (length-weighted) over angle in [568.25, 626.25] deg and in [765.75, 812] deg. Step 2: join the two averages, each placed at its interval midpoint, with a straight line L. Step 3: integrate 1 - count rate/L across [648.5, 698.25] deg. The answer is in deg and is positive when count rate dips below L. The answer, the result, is -2.3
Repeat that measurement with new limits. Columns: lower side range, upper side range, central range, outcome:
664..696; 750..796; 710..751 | 5.4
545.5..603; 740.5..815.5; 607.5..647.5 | -3.3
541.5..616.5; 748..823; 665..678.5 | -0.8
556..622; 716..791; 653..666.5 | -0.1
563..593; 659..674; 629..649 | -0.3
